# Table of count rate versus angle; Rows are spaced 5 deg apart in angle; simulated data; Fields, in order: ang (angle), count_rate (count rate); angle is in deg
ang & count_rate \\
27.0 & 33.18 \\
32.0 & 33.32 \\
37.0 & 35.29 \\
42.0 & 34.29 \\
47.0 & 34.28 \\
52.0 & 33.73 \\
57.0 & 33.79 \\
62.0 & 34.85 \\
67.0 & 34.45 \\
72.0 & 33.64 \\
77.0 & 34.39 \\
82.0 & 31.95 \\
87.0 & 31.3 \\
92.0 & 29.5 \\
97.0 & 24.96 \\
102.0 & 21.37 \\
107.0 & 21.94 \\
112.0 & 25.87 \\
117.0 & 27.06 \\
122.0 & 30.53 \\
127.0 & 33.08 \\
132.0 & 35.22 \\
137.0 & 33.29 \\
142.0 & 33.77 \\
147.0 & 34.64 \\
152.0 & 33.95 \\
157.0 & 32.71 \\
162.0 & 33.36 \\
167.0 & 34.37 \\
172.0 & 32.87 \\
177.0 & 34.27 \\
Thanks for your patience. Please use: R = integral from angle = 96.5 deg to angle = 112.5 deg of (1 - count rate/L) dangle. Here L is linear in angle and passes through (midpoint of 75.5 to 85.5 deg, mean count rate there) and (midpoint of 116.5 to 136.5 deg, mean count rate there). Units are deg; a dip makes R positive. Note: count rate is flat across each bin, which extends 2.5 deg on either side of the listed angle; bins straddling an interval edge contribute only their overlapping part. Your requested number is 4.6 deg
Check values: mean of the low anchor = 32.9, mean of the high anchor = 32.1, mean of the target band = 23.1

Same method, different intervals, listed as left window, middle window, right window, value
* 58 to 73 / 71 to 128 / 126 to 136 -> 9.5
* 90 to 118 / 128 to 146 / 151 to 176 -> -2.7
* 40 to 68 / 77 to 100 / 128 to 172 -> 2.9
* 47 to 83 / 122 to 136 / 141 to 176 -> 0.1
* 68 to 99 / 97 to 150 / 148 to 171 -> 5.0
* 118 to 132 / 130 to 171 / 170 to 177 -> -1.5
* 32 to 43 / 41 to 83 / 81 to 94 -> -1.6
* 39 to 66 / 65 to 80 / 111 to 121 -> -1.0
